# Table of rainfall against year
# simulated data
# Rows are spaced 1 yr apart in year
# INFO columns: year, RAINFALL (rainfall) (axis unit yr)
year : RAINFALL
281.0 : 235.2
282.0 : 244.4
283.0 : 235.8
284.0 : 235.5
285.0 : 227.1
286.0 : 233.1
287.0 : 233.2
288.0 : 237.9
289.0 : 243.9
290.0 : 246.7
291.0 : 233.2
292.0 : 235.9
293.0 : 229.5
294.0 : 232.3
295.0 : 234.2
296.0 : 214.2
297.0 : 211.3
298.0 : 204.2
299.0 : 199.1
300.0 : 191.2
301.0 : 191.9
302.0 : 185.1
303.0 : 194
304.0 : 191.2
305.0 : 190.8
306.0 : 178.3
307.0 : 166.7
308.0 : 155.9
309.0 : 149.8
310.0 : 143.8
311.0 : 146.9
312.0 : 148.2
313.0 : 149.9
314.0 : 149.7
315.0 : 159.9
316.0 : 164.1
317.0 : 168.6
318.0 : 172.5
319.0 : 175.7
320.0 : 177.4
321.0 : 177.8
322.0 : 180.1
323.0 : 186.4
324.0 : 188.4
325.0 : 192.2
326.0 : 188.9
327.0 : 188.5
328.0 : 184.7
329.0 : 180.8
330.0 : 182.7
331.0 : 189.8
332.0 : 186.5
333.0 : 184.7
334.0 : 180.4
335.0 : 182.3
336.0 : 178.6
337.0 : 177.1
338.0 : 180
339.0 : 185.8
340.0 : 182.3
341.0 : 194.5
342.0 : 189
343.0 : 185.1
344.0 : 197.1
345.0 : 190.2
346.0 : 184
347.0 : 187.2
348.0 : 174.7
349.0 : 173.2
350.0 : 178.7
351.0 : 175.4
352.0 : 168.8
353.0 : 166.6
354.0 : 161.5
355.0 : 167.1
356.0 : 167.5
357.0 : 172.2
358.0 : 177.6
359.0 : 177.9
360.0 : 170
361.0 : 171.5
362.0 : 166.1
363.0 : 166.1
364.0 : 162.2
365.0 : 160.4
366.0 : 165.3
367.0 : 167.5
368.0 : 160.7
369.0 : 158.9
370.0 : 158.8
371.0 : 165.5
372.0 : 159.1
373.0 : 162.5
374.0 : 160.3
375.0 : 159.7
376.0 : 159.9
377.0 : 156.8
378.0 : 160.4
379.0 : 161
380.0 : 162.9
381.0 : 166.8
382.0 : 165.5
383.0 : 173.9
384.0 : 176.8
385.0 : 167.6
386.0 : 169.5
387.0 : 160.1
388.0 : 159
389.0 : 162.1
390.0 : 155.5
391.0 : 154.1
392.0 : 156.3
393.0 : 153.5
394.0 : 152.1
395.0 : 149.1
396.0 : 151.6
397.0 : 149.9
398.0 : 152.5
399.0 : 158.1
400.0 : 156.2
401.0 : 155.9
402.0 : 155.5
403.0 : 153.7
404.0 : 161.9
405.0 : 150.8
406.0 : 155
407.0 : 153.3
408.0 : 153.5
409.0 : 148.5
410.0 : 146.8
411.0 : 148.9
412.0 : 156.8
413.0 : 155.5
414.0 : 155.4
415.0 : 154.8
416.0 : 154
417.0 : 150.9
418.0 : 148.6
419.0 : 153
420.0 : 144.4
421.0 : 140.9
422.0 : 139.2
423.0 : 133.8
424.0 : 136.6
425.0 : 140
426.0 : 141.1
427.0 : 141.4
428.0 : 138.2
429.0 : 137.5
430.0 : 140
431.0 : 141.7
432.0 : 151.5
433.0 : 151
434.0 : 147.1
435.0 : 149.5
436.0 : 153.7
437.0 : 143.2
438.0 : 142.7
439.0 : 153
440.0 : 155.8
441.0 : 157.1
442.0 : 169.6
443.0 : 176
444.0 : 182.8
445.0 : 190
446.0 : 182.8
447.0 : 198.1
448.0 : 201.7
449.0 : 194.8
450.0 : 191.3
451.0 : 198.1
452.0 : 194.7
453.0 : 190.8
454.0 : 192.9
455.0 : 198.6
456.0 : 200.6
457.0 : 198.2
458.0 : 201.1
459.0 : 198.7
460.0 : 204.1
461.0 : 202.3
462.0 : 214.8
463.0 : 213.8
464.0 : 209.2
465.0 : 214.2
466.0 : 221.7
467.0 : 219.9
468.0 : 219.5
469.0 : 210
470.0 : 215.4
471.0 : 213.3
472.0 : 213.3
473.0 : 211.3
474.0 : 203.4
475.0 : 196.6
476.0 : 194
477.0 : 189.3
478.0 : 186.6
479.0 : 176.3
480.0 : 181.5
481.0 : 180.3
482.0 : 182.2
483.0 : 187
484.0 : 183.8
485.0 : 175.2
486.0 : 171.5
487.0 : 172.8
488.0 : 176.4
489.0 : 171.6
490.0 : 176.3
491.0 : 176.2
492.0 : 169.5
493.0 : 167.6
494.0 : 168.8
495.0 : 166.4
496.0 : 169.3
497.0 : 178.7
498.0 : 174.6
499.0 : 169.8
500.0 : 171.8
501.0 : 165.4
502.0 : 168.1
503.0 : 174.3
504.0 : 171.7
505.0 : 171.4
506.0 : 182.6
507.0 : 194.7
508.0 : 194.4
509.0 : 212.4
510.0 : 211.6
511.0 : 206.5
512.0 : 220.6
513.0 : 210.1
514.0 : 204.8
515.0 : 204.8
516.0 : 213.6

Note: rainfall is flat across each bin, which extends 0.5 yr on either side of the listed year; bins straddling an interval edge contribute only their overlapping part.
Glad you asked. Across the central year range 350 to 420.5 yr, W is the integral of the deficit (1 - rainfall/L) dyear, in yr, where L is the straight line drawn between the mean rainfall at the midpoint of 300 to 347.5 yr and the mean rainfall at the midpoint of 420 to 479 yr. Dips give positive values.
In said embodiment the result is 7.4 yr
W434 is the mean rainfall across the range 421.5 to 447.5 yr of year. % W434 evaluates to 154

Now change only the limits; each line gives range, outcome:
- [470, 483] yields 195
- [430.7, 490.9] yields 187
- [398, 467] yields 167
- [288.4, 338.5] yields 187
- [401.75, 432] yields 148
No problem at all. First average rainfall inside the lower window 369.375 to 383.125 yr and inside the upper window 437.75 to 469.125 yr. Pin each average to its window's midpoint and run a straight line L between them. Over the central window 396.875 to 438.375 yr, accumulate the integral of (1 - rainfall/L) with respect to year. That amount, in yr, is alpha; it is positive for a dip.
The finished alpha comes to 7.0 yr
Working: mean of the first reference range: 162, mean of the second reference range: 194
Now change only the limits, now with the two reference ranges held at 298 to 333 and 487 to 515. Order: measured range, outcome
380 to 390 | 0.7 yr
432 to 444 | 1.7 yr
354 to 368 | 0.8 yr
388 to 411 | 3.2 yr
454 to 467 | -1.8 yr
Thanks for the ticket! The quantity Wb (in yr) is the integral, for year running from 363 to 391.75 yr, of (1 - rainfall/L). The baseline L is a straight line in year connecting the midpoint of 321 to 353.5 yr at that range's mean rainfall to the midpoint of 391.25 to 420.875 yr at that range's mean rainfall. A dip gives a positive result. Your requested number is 0.5 yr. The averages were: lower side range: 183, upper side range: 153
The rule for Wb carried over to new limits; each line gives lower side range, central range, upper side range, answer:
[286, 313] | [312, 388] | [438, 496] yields 9.17 yr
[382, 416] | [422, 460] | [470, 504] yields 0.13 yr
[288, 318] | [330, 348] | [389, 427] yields -0.85 yr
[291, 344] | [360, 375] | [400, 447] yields 0.54 yr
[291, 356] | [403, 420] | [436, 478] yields 3.35 yr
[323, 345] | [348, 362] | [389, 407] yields 0.33 yr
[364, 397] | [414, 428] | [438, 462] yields 2.53 yr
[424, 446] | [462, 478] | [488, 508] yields -4.35 yr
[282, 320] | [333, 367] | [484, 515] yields 2.96 yr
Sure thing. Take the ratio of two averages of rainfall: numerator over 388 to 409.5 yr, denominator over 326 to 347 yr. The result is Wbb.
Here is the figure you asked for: 0.83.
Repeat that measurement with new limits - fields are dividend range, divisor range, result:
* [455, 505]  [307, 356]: 1.08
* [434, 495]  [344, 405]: 1.14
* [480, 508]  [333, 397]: 1.04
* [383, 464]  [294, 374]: 0.92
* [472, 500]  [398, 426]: 1.20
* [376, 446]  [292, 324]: 0.85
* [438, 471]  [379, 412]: 1.24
